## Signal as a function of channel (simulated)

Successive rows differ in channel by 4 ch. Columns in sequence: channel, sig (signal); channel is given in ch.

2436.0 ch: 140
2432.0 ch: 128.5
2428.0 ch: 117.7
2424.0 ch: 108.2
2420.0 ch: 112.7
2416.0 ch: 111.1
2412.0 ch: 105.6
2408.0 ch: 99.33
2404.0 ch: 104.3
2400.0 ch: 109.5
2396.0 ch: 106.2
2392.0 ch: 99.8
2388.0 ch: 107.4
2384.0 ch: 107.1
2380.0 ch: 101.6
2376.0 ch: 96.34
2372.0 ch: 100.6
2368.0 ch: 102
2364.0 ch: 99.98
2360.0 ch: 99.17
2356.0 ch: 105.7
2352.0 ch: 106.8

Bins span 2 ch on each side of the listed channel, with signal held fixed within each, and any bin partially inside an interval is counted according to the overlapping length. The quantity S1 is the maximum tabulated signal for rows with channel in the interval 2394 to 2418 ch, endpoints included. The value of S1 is 111.1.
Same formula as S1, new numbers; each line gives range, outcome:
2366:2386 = 107.1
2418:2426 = 112.7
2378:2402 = 109.5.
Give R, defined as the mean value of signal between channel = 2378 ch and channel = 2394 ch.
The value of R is 104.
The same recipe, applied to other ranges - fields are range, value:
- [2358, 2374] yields 100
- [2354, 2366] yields 102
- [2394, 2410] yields 105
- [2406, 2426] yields 107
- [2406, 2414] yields 102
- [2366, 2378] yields 99.6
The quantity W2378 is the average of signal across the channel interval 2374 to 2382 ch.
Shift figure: 99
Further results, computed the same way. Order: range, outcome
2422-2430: 113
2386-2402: 106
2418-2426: 110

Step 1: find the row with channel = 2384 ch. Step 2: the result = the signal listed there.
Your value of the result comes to 107.1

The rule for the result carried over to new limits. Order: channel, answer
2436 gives 140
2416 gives 111.1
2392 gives 99.8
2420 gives 112.7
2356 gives 105.7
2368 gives 102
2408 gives 99.33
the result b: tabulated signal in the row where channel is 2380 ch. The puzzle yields 101.6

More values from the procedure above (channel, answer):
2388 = 107.4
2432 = 128.5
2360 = 99.17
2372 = 100.6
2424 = 108.2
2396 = 106.2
